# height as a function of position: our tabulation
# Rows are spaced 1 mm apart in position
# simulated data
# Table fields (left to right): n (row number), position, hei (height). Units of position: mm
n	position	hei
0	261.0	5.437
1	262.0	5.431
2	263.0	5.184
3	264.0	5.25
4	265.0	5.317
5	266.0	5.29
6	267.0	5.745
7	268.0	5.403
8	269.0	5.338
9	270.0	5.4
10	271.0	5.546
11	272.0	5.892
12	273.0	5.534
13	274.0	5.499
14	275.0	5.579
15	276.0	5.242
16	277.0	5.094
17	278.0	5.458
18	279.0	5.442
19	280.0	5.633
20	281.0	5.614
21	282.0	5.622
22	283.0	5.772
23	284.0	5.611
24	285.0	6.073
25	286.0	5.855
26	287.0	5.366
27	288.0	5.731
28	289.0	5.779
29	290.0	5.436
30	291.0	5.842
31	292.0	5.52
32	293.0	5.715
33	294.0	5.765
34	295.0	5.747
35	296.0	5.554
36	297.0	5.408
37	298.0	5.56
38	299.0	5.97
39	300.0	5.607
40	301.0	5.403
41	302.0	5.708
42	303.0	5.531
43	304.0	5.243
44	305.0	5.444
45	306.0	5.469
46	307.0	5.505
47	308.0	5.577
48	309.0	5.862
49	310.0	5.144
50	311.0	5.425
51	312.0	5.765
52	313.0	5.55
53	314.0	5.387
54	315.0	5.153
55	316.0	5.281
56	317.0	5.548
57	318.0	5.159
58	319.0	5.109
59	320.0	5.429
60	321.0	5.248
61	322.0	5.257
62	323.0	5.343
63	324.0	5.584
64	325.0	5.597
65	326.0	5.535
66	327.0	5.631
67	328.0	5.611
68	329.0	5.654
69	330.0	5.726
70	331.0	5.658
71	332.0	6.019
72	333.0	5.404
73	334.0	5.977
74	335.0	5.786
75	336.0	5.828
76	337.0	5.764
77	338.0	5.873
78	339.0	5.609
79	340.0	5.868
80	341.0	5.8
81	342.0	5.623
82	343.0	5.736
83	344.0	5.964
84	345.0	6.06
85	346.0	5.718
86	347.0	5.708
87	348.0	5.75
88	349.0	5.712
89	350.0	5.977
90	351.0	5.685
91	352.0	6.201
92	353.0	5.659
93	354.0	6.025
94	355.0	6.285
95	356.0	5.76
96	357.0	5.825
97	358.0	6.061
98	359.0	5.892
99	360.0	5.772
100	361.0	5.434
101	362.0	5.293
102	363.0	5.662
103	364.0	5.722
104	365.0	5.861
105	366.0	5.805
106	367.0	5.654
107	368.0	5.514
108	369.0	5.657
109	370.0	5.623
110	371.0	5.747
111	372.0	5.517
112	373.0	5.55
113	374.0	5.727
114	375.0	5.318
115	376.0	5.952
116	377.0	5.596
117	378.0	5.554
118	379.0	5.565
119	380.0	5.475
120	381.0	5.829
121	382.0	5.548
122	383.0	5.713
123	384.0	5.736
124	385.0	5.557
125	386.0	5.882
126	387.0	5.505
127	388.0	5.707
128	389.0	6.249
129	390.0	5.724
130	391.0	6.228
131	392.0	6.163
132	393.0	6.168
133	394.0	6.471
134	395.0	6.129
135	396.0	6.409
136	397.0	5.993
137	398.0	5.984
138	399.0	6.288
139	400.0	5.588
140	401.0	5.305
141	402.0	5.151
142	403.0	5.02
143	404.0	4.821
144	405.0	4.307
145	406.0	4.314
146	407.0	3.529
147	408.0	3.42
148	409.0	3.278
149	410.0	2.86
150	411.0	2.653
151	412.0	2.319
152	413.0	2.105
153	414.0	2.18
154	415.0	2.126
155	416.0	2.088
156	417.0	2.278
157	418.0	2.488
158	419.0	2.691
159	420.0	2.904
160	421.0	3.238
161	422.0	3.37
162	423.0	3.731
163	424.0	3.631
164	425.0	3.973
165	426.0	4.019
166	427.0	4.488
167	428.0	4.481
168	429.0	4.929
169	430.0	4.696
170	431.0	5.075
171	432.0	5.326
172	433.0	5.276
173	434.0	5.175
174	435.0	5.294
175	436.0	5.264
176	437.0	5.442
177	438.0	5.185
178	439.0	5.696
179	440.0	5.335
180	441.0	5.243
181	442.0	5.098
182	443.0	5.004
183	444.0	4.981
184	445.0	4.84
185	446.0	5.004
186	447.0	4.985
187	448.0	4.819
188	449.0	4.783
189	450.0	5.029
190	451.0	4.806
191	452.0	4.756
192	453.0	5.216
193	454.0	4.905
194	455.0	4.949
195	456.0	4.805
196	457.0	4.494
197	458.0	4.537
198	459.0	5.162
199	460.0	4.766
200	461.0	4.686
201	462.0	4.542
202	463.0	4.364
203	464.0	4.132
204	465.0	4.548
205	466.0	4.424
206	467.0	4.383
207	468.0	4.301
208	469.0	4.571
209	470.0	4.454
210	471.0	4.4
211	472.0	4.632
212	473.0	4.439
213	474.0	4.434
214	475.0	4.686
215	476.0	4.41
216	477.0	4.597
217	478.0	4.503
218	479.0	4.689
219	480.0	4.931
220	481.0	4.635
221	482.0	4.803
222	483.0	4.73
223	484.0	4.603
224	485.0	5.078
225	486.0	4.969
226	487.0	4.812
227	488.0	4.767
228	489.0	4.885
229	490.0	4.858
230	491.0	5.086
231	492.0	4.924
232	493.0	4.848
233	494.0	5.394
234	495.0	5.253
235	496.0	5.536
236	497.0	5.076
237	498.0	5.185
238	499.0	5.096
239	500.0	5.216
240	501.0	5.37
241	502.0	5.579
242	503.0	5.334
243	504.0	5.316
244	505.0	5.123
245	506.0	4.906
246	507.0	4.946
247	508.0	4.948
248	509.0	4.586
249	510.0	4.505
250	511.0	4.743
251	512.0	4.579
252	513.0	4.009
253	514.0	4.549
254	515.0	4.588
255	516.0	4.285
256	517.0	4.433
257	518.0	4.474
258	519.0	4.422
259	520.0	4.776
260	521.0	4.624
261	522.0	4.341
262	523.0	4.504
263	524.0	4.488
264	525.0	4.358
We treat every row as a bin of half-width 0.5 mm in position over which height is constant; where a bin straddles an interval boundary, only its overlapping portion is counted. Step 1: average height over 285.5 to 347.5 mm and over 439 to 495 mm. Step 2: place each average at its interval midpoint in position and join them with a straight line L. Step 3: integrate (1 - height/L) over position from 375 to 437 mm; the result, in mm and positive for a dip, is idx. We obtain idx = 5.3 mm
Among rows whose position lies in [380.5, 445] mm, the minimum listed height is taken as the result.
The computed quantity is 2.088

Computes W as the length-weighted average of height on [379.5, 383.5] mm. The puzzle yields 5.64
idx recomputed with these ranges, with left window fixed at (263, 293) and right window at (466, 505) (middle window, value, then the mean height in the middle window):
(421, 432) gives 1.8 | 4.24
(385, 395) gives -1.6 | 5.99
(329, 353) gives -2.1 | 5.8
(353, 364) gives -1.1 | 5.79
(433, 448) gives -0.5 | 5.17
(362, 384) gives -1.7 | 5.64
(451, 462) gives 0.3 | 4.81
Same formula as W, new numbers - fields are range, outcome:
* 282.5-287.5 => 5.74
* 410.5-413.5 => 2.36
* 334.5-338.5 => 5.81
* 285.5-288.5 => 5.65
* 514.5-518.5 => 4.45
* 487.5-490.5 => 4.84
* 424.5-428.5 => 4.24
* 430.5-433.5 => 5.23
